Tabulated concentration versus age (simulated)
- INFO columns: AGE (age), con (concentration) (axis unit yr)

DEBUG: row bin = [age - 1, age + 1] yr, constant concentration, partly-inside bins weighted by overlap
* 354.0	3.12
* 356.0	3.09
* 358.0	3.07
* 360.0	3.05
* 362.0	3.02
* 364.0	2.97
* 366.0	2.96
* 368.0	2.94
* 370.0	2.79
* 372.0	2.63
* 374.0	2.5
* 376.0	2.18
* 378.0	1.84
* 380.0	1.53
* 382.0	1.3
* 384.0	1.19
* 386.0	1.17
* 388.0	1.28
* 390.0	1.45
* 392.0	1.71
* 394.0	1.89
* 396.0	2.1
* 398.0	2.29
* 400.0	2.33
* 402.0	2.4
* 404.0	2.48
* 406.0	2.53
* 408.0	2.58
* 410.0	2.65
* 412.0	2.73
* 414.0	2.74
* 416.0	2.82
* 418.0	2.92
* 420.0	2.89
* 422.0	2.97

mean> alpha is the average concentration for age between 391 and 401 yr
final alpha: 2.06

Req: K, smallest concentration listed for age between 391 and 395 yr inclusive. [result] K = 1.71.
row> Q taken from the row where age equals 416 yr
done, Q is 2.82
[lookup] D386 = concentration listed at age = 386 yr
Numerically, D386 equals 1.17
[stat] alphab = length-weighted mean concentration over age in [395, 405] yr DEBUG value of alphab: 2.32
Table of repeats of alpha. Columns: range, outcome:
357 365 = 3.03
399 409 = 2.46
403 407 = 2.5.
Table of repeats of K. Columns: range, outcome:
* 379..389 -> 1.17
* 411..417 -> 2.73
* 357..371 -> 2.79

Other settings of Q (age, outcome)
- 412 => 2.73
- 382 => 1.3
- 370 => 2.79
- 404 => 2.48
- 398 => 2.29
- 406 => 2.53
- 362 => 3.02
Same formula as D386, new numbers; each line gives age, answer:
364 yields 2.97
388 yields 1.28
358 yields 3.07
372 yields 2.63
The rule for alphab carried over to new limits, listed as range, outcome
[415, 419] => 2.87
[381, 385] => 1.25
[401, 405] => 2.44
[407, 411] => 2.62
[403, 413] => 2.59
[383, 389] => 1.21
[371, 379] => 2.29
